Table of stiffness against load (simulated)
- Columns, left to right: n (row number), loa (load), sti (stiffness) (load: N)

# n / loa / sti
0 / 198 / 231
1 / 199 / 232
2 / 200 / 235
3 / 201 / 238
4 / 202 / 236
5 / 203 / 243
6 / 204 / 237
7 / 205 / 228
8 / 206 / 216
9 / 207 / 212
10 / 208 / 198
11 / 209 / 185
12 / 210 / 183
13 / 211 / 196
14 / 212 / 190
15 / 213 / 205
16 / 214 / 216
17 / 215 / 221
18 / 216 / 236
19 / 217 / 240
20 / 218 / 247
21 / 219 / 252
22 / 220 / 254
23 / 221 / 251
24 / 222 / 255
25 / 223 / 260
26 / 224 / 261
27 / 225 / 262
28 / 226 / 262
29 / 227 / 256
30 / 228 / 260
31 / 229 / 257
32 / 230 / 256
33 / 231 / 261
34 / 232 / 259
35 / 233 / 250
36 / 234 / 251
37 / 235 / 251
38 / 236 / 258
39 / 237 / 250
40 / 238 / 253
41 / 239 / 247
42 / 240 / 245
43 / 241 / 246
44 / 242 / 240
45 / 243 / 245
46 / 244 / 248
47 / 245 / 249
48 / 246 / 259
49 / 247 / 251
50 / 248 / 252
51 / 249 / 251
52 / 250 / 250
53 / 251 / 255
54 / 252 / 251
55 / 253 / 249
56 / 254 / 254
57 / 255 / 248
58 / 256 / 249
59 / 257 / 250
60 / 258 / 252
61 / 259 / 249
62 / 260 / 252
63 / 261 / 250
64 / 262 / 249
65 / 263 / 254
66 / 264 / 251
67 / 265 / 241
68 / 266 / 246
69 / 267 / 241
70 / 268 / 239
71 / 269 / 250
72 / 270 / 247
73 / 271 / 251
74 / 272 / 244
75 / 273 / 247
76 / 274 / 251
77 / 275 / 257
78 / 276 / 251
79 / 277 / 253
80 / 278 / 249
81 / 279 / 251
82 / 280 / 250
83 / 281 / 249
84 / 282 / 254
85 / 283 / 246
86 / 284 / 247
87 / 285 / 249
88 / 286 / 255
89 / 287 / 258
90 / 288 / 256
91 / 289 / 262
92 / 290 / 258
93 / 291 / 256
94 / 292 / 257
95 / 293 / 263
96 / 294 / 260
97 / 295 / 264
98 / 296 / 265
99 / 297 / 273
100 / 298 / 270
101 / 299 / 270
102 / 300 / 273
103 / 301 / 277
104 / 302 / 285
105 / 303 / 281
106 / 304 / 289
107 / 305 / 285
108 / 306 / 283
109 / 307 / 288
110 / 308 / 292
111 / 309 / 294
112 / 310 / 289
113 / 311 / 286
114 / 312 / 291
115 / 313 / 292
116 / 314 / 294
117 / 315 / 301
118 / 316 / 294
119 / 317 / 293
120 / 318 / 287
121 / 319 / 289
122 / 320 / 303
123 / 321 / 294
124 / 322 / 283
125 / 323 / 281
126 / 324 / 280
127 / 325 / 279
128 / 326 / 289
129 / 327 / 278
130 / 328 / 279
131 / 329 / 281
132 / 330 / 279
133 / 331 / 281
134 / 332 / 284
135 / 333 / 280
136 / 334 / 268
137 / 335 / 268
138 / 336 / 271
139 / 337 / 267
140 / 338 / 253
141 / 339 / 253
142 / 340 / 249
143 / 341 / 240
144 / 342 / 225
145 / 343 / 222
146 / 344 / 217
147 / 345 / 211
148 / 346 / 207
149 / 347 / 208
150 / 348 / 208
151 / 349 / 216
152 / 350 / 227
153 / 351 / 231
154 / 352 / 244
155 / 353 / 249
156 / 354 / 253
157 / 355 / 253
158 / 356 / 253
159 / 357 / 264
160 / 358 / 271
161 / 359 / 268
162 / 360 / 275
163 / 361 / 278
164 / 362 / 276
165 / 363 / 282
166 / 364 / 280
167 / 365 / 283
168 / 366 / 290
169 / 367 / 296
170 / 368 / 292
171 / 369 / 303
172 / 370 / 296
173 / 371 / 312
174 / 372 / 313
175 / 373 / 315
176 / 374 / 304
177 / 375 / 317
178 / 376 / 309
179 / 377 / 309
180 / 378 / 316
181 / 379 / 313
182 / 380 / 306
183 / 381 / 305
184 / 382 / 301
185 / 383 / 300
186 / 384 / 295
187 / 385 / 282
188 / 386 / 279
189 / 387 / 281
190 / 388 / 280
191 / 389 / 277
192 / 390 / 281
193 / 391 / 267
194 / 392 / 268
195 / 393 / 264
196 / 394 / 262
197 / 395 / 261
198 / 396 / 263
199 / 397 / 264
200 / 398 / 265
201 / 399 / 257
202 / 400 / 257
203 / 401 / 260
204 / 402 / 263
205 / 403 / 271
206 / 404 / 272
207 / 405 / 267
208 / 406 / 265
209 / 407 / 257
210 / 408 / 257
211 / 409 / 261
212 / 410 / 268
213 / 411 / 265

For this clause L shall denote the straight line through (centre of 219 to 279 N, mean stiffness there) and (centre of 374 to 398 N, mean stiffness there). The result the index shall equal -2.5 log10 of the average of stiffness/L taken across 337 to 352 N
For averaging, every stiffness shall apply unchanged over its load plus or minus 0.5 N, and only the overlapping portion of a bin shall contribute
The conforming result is 0.21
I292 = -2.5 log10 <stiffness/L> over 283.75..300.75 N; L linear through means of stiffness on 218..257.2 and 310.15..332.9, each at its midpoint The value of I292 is 0.06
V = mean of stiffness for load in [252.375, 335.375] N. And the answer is 267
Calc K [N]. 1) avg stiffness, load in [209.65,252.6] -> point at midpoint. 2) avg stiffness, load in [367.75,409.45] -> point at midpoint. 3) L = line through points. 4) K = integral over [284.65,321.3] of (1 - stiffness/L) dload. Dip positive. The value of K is -2.11 N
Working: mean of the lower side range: 245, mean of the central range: 278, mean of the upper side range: 283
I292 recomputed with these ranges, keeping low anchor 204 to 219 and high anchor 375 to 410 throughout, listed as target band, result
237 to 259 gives -0.102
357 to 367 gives -0.044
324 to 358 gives 0.033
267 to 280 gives -0.057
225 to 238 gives -0.157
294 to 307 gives -0.126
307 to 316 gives -0.171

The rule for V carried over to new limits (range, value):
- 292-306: 273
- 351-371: 274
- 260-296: 252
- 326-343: 265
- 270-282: 250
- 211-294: 249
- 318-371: 264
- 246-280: 250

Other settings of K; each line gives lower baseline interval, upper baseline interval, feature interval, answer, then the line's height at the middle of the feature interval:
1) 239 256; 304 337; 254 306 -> 1.74 N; 265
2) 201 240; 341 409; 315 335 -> -1.89 N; 260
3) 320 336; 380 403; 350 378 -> -0.45 N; 277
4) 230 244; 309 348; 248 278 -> 0.75 N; 256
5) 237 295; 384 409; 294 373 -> -3.59 N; 260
